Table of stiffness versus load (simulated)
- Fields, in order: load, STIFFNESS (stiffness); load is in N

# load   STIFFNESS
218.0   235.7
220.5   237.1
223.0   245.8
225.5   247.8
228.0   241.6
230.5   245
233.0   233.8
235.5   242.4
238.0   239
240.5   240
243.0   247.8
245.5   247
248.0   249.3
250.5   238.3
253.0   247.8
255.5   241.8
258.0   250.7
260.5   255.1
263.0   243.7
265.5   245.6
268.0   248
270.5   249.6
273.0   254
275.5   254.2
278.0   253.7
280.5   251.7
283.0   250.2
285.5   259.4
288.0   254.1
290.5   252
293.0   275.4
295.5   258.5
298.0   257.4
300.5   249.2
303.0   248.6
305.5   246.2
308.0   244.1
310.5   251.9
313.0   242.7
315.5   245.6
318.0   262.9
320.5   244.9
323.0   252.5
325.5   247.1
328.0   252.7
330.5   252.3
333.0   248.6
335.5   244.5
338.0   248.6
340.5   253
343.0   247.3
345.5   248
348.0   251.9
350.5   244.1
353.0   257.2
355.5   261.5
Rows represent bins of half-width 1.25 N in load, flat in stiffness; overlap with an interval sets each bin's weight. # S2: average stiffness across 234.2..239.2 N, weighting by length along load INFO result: 241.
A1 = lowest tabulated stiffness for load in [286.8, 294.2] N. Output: 252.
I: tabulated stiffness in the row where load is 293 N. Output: 275.4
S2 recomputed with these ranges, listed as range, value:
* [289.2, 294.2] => 263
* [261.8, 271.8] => 247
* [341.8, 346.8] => 248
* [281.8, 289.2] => 255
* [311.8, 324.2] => 250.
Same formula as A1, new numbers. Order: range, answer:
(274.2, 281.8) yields 251.7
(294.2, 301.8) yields 249.2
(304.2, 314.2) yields 242.7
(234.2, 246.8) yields 239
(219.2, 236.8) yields 233.8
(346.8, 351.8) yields 244.1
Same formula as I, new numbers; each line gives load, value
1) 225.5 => 247.8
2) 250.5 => 238.3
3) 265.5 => 245.6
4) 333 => 248.6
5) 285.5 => 259.4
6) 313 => 242.7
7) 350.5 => 244.1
